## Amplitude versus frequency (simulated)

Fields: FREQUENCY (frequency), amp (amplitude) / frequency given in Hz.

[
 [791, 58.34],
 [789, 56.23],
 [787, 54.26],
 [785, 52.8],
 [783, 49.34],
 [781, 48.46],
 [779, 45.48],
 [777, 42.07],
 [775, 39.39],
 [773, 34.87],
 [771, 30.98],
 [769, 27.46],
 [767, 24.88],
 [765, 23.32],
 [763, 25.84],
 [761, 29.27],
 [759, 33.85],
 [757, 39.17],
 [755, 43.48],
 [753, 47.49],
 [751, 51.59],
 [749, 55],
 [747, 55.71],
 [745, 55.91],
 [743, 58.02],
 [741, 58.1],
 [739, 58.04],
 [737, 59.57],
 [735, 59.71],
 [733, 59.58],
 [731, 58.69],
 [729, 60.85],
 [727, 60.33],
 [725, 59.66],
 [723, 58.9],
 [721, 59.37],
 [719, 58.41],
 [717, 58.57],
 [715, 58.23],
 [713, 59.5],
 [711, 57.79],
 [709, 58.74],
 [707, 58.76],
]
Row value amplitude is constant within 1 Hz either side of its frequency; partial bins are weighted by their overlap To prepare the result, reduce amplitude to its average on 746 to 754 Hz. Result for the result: 52.4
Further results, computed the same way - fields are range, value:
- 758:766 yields 28.1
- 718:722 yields 58.9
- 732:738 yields 59.6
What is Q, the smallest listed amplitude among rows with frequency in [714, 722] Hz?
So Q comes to 58.23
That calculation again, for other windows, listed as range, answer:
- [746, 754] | 47.49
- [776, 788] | 42.07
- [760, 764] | 25.84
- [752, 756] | 43.48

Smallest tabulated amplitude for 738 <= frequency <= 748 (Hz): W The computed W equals 55.71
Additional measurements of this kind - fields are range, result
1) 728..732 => 58.69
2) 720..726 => 58.9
